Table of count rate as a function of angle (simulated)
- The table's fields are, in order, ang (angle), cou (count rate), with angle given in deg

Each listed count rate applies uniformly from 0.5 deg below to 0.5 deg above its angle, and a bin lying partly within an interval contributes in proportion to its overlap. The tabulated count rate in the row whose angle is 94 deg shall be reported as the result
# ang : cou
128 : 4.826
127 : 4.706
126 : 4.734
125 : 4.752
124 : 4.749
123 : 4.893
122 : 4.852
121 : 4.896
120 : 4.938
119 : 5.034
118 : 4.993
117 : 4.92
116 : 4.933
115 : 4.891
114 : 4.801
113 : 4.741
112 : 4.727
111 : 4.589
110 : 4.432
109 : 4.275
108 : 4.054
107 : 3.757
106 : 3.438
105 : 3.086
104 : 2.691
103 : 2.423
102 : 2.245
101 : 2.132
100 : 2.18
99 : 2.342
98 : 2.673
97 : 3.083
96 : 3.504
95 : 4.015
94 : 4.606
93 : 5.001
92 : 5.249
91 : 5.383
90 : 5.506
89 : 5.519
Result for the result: 4.606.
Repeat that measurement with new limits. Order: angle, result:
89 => 5.519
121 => 4.896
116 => 4.933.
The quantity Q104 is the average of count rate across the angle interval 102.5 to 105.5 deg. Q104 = 2.73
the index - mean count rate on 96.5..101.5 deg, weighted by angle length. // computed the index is 2.48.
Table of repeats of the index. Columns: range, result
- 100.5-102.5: 2.19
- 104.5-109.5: 3.72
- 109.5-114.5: 4.66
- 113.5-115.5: 4.85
